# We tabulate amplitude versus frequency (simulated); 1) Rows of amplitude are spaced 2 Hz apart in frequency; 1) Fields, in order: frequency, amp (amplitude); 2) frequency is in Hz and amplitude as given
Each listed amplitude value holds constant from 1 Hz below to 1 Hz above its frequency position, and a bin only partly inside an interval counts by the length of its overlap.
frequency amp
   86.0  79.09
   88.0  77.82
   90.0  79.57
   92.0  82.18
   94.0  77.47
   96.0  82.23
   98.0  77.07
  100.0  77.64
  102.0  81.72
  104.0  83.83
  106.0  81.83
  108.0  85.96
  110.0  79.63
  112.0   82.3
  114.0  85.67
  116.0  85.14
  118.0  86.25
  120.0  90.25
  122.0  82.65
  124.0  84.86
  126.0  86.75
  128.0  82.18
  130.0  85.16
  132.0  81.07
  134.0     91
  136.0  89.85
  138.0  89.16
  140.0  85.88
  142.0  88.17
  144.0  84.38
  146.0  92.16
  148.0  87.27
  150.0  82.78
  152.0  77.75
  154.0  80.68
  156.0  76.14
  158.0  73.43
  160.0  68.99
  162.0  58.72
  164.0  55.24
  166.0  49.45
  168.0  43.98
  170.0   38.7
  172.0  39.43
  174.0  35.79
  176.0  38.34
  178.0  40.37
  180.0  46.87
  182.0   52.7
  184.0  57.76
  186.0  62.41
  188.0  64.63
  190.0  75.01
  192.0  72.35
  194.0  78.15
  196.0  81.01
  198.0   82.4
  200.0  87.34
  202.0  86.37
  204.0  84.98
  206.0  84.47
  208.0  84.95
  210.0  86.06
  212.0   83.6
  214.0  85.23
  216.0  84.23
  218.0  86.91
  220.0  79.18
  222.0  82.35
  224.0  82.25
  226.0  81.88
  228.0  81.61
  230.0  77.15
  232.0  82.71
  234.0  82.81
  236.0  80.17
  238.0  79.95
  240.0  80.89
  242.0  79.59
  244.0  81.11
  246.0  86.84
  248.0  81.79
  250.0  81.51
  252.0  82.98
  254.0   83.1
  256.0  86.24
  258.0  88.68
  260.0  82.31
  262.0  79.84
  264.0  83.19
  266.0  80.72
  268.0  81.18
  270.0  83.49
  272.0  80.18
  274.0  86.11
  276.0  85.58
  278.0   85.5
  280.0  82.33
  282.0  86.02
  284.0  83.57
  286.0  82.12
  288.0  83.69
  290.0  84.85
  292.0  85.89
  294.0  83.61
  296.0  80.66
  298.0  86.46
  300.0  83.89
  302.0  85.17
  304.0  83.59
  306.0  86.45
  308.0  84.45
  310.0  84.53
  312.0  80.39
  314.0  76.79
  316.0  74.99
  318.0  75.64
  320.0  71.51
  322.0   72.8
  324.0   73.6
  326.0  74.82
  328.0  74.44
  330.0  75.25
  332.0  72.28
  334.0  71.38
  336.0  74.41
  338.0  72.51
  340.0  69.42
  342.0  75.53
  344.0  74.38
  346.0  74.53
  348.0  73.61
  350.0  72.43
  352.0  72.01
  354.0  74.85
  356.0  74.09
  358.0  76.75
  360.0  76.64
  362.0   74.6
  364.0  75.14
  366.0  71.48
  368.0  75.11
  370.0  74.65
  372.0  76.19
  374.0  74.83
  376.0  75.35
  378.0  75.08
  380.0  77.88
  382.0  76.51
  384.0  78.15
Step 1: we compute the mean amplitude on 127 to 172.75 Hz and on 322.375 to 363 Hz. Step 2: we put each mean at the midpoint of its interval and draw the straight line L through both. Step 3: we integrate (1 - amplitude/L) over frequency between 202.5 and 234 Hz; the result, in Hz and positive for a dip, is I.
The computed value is -3.9 Hz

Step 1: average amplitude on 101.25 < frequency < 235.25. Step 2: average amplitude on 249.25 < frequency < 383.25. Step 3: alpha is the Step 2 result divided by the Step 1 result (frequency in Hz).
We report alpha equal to 1.0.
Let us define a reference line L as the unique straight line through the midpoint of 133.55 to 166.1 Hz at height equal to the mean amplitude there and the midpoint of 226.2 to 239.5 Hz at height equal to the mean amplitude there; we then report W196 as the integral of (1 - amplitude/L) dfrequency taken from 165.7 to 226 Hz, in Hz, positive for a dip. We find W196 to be 8.3 Hz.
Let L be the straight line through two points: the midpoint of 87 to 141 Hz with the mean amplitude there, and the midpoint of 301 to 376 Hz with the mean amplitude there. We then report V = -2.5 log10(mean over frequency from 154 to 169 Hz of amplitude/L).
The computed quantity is 0.30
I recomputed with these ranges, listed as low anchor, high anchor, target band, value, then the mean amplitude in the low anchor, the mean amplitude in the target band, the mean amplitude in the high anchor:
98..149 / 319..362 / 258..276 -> -1.2 Hz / 85.1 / 82.7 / 73.7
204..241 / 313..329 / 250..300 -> -3.5 Hz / 82.6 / 83.6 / 74.3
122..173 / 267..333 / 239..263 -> -1.2 Hz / 75.1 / 82.9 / 81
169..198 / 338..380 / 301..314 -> -2.7 Hz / 56.9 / 83.5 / 74.4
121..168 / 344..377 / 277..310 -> -3.6 Hz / 79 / 84.3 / 74.5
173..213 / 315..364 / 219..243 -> -3.5 Hz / 69.3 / 80.9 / 73.9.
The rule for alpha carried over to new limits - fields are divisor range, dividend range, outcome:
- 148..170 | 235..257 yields 1.24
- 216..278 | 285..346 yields 0.95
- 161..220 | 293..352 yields 1.16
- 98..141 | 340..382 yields 0.88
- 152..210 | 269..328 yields 1.26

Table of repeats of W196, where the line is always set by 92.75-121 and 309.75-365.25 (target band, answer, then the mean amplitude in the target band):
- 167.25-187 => 8.50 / 45.7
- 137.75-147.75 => -0.79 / 87.8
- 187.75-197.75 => 0.51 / 75.6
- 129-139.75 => -0.72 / 87.2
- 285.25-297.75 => -1.24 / 83.7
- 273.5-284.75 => -1.22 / 84.8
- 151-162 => 0.95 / 73.9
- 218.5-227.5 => -0.37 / 81.7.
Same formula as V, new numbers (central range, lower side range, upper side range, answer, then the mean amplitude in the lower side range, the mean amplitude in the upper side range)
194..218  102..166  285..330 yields -0.044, 81.6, 80.4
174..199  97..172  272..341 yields 0.267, 78.2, 79.8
